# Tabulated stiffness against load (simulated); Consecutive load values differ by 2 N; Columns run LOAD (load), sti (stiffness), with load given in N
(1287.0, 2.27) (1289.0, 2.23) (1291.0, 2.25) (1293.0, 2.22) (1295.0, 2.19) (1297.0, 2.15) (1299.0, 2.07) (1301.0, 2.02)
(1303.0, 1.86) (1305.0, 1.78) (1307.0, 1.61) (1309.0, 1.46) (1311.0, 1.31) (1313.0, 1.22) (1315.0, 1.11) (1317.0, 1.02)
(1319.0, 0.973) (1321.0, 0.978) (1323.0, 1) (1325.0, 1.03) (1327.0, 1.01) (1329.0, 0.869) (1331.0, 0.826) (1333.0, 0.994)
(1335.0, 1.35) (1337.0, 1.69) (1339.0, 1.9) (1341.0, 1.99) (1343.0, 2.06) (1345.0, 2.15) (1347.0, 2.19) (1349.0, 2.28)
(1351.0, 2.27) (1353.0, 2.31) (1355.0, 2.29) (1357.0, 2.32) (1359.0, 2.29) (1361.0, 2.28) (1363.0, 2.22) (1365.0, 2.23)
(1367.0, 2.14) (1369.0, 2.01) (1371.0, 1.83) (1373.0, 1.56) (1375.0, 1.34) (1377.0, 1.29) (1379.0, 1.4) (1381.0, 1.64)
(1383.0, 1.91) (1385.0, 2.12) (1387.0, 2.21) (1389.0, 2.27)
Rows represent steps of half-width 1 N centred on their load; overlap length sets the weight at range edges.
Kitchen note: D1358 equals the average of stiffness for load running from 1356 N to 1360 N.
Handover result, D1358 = 2.3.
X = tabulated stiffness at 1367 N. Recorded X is 2.14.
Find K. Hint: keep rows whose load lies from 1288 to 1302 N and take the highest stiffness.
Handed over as 2.25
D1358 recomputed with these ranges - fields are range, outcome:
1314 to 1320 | 1.03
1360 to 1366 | 2.24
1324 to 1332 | 0.934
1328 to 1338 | 1.15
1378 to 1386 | 1.77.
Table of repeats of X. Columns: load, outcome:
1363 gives 2.22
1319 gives 0.973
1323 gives 1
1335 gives 1.35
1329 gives 0.869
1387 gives 2.21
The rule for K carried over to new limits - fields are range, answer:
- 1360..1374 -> 2.28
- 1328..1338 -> 1.69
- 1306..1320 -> 1.61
